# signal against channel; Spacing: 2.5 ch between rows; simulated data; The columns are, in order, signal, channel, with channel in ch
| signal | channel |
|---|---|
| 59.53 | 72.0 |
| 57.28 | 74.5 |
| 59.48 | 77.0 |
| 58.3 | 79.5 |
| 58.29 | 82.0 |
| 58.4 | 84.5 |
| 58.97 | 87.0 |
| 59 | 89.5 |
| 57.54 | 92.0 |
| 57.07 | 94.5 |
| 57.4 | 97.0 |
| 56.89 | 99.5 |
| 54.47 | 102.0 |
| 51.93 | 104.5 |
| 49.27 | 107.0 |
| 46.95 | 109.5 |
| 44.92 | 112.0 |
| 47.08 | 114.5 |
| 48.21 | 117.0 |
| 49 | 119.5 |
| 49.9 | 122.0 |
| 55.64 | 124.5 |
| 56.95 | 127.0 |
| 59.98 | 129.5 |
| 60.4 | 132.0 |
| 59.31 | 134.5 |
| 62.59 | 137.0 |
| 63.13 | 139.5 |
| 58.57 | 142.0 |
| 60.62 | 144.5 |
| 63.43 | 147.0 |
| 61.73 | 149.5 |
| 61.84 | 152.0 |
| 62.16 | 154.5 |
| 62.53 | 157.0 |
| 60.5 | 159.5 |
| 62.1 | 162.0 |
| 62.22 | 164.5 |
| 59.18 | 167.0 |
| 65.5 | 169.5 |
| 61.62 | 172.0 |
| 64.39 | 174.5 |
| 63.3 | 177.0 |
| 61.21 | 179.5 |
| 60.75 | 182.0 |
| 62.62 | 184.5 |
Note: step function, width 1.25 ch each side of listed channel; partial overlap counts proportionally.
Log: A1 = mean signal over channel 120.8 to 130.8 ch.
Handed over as 55.7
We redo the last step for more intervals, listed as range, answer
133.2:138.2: 60.9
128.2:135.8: 59.9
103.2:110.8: 49.4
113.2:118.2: 47.6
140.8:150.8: 61.1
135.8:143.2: 61.4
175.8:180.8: 62.2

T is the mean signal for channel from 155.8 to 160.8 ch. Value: 61.5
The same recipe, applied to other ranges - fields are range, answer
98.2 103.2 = 55.7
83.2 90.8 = 58.8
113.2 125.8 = 50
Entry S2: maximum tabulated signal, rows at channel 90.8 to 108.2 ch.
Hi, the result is 57.54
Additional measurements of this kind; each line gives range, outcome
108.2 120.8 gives 49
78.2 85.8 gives 58.4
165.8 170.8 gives 65.5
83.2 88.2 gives 58.97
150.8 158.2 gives 62.53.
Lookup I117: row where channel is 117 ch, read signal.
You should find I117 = 48.21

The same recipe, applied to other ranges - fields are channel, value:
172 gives 61.62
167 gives 59.18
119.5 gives 49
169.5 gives 65.5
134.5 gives 59.31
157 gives 62.53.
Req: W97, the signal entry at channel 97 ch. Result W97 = 57.4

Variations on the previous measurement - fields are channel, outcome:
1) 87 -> 58.97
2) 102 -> 54.47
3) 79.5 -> 58.3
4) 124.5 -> 55.64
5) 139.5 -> 63.13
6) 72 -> 59.53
